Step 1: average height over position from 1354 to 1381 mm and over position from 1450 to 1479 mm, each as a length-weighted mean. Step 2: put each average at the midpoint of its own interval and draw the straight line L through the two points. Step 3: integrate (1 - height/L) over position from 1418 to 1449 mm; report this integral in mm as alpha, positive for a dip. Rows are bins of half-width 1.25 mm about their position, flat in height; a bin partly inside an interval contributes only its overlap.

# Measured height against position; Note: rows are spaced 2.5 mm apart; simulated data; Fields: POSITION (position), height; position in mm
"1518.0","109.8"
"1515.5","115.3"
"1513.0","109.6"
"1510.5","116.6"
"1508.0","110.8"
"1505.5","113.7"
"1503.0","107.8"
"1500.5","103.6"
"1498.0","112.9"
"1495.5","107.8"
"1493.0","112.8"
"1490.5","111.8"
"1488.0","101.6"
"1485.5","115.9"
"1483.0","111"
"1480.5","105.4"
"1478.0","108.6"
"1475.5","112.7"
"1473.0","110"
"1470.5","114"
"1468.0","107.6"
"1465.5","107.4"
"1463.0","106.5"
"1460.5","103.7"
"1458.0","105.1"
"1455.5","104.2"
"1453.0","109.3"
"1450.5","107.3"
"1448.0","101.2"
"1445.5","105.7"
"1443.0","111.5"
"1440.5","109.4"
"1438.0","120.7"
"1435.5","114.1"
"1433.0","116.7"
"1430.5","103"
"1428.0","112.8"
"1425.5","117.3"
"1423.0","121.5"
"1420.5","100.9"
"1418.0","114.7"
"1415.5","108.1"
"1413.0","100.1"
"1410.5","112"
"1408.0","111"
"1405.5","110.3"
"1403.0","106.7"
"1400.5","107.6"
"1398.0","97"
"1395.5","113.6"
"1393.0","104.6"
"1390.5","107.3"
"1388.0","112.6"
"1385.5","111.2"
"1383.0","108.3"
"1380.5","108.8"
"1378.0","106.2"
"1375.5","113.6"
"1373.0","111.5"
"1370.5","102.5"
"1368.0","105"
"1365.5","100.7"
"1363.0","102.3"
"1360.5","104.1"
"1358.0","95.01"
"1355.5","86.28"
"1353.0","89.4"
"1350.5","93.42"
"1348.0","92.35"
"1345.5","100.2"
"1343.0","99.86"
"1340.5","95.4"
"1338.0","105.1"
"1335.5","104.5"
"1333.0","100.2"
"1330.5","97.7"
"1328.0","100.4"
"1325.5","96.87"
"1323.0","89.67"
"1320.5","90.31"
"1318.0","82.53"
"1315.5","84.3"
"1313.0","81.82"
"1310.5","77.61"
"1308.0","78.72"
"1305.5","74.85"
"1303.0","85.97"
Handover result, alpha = -1.5 mm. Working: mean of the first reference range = 103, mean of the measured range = 111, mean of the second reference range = 108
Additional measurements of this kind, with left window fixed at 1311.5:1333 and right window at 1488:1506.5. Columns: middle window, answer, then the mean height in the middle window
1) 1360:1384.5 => -2.6 mm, 106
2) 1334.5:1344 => -0.9 mm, 101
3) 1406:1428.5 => -2.2 mm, 111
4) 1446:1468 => -0.1 mm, 106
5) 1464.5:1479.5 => -0.5 mm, 110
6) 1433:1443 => -1.1 mm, 115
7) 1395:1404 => -0.6 mm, 106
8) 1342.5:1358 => 0.1 mm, 93.4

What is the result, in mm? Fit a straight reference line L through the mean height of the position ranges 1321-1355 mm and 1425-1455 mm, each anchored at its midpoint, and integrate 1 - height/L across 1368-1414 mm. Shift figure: -1.8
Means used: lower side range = 96.9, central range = 108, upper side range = 110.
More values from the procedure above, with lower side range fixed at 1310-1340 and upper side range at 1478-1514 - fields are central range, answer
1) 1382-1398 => -1.5 mm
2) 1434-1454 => -1.0 mm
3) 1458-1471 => 0.0 mm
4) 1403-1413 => -0.8 mm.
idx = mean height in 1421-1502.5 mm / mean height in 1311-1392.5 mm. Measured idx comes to 1.1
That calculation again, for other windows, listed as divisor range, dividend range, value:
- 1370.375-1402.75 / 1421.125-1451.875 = 1.03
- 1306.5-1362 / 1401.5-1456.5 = 1.18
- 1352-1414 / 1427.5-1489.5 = 1.04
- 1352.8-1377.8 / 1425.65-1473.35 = 1.07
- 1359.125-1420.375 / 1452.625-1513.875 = 1.02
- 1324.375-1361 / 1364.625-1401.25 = 1.10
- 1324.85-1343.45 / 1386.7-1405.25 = 1.07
